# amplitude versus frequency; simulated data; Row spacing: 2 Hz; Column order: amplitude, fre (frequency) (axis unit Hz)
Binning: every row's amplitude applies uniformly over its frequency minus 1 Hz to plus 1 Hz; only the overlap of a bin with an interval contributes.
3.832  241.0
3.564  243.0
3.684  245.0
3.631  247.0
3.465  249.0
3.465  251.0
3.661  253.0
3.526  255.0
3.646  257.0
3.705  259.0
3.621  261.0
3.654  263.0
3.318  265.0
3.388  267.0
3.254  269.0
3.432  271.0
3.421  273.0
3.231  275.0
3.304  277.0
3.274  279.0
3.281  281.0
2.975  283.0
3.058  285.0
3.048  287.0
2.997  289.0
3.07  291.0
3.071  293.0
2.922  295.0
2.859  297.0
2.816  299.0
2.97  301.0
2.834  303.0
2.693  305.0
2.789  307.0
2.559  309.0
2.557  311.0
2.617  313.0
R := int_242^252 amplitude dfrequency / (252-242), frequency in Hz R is 3.56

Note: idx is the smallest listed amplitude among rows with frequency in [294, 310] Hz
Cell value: 2.559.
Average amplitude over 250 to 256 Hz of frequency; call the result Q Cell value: 3.55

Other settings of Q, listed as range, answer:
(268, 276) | 3.33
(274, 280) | 3.27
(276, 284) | 3.21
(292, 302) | 2.93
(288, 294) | 3.05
